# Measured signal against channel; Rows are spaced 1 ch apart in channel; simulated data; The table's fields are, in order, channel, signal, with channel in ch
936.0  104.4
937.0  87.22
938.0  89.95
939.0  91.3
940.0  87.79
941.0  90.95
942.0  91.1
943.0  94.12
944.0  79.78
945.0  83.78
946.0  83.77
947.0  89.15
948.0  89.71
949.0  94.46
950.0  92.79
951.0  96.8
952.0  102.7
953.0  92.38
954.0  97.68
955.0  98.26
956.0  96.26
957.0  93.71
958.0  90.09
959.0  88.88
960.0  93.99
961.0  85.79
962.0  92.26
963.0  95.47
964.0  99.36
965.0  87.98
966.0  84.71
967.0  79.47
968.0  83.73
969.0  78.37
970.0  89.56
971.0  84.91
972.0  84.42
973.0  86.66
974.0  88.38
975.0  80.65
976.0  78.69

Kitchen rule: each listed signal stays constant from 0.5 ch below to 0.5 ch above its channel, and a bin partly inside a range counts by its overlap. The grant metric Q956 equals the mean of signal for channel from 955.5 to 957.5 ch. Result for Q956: 95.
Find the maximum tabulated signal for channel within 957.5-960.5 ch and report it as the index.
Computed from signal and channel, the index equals 93.99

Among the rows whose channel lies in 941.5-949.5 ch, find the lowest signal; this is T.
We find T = 79.78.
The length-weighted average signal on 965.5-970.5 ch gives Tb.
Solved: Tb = 83.2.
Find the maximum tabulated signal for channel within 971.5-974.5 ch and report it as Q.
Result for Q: 88.38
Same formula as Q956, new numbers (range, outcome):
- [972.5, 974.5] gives 87.5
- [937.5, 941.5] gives 90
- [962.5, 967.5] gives 89.4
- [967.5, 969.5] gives 81.1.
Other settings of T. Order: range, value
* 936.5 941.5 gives 87.22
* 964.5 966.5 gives 84.71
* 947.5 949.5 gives 89.71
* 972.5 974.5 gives 86.66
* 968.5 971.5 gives 78.37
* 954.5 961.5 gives 85.79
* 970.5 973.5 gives 84.42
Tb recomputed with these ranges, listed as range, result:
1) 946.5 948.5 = 89.4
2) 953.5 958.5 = 95.2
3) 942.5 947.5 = 86.1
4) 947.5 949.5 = 92.1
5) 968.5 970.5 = 84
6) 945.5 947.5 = 86.5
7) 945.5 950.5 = 90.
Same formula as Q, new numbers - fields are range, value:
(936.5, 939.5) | 91.3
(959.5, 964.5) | 99.36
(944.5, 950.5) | 94.46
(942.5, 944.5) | 94.12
